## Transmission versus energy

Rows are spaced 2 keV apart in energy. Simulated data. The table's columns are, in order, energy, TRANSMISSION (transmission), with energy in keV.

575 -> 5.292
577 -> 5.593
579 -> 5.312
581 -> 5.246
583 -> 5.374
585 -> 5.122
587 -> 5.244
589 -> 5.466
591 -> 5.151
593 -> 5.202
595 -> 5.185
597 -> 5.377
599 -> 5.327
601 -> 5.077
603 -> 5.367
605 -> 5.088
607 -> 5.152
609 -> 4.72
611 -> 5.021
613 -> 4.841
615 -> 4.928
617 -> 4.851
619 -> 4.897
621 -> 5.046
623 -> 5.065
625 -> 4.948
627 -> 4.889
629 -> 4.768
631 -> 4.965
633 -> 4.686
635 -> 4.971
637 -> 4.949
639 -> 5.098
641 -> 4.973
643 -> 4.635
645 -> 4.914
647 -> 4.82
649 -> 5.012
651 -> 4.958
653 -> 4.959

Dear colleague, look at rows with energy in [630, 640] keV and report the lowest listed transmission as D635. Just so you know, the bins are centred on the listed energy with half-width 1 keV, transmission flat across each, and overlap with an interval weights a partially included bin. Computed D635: 4.686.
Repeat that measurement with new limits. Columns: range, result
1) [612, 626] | 4.841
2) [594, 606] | 5.077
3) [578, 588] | 5.122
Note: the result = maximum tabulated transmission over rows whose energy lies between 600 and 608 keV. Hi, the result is 5.367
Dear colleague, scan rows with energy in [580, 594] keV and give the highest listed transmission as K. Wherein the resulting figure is 5.466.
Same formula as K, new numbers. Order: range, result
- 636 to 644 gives 5.098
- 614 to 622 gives 5.046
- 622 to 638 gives 5.065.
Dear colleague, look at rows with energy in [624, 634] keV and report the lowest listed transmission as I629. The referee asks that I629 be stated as 4.686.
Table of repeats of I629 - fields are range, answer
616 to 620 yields 4.851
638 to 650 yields 4.635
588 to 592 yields 5.151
